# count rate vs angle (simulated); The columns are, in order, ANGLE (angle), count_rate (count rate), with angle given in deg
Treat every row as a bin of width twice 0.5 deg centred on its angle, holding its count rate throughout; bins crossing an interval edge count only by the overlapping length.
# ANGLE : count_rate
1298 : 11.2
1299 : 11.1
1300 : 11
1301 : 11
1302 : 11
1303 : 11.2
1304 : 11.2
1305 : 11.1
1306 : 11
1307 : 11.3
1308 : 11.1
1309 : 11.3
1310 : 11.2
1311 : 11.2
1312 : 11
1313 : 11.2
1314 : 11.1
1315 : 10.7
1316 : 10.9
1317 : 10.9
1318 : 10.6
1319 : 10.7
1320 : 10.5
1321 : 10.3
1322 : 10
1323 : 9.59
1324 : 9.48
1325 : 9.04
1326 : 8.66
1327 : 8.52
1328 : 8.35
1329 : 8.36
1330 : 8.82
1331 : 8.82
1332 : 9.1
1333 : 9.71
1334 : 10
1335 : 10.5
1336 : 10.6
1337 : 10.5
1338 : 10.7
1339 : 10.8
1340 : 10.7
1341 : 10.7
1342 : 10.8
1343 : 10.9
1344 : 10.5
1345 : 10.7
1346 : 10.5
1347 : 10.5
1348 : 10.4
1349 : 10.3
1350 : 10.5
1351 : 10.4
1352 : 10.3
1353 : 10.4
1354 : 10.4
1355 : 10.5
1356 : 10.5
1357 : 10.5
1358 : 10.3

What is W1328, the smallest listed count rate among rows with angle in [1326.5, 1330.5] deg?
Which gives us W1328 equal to 8.35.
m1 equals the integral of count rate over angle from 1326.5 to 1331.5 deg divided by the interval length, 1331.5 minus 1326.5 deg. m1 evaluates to 8.57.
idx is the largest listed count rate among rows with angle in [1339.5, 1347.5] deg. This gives 10.9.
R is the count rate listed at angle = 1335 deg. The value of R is 10.5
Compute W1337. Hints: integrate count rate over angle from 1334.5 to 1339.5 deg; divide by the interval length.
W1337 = 10.6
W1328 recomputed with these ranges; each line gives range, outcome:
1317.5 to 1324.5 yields 9.48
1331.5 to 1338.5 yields 9.1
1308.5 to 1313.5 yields 11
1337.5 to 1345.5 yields 10.5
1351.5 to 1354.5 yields 10.3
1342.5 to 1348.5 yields 10.4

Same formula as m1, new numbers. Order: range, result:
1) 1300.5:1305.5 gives 11.1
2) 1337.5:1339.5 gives 10.8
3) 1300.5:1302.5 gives 11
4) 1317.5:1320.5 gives 10.6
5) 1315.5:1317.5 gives 10.9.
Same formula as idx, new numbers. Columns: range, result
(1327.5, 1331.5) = 8.82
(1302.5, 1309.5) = 11.3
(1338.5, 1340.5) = 10.8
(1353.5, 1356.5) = 10.5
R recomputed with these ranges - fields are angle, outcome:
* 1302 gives 11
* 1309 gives 11.3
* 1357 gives 10.5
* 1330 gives 8.82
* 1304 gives 11.2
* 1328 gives 8.35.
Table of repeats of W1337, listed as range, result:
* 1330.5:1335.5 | 9.63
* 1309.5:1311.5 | 11.2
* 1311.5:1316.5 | 11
